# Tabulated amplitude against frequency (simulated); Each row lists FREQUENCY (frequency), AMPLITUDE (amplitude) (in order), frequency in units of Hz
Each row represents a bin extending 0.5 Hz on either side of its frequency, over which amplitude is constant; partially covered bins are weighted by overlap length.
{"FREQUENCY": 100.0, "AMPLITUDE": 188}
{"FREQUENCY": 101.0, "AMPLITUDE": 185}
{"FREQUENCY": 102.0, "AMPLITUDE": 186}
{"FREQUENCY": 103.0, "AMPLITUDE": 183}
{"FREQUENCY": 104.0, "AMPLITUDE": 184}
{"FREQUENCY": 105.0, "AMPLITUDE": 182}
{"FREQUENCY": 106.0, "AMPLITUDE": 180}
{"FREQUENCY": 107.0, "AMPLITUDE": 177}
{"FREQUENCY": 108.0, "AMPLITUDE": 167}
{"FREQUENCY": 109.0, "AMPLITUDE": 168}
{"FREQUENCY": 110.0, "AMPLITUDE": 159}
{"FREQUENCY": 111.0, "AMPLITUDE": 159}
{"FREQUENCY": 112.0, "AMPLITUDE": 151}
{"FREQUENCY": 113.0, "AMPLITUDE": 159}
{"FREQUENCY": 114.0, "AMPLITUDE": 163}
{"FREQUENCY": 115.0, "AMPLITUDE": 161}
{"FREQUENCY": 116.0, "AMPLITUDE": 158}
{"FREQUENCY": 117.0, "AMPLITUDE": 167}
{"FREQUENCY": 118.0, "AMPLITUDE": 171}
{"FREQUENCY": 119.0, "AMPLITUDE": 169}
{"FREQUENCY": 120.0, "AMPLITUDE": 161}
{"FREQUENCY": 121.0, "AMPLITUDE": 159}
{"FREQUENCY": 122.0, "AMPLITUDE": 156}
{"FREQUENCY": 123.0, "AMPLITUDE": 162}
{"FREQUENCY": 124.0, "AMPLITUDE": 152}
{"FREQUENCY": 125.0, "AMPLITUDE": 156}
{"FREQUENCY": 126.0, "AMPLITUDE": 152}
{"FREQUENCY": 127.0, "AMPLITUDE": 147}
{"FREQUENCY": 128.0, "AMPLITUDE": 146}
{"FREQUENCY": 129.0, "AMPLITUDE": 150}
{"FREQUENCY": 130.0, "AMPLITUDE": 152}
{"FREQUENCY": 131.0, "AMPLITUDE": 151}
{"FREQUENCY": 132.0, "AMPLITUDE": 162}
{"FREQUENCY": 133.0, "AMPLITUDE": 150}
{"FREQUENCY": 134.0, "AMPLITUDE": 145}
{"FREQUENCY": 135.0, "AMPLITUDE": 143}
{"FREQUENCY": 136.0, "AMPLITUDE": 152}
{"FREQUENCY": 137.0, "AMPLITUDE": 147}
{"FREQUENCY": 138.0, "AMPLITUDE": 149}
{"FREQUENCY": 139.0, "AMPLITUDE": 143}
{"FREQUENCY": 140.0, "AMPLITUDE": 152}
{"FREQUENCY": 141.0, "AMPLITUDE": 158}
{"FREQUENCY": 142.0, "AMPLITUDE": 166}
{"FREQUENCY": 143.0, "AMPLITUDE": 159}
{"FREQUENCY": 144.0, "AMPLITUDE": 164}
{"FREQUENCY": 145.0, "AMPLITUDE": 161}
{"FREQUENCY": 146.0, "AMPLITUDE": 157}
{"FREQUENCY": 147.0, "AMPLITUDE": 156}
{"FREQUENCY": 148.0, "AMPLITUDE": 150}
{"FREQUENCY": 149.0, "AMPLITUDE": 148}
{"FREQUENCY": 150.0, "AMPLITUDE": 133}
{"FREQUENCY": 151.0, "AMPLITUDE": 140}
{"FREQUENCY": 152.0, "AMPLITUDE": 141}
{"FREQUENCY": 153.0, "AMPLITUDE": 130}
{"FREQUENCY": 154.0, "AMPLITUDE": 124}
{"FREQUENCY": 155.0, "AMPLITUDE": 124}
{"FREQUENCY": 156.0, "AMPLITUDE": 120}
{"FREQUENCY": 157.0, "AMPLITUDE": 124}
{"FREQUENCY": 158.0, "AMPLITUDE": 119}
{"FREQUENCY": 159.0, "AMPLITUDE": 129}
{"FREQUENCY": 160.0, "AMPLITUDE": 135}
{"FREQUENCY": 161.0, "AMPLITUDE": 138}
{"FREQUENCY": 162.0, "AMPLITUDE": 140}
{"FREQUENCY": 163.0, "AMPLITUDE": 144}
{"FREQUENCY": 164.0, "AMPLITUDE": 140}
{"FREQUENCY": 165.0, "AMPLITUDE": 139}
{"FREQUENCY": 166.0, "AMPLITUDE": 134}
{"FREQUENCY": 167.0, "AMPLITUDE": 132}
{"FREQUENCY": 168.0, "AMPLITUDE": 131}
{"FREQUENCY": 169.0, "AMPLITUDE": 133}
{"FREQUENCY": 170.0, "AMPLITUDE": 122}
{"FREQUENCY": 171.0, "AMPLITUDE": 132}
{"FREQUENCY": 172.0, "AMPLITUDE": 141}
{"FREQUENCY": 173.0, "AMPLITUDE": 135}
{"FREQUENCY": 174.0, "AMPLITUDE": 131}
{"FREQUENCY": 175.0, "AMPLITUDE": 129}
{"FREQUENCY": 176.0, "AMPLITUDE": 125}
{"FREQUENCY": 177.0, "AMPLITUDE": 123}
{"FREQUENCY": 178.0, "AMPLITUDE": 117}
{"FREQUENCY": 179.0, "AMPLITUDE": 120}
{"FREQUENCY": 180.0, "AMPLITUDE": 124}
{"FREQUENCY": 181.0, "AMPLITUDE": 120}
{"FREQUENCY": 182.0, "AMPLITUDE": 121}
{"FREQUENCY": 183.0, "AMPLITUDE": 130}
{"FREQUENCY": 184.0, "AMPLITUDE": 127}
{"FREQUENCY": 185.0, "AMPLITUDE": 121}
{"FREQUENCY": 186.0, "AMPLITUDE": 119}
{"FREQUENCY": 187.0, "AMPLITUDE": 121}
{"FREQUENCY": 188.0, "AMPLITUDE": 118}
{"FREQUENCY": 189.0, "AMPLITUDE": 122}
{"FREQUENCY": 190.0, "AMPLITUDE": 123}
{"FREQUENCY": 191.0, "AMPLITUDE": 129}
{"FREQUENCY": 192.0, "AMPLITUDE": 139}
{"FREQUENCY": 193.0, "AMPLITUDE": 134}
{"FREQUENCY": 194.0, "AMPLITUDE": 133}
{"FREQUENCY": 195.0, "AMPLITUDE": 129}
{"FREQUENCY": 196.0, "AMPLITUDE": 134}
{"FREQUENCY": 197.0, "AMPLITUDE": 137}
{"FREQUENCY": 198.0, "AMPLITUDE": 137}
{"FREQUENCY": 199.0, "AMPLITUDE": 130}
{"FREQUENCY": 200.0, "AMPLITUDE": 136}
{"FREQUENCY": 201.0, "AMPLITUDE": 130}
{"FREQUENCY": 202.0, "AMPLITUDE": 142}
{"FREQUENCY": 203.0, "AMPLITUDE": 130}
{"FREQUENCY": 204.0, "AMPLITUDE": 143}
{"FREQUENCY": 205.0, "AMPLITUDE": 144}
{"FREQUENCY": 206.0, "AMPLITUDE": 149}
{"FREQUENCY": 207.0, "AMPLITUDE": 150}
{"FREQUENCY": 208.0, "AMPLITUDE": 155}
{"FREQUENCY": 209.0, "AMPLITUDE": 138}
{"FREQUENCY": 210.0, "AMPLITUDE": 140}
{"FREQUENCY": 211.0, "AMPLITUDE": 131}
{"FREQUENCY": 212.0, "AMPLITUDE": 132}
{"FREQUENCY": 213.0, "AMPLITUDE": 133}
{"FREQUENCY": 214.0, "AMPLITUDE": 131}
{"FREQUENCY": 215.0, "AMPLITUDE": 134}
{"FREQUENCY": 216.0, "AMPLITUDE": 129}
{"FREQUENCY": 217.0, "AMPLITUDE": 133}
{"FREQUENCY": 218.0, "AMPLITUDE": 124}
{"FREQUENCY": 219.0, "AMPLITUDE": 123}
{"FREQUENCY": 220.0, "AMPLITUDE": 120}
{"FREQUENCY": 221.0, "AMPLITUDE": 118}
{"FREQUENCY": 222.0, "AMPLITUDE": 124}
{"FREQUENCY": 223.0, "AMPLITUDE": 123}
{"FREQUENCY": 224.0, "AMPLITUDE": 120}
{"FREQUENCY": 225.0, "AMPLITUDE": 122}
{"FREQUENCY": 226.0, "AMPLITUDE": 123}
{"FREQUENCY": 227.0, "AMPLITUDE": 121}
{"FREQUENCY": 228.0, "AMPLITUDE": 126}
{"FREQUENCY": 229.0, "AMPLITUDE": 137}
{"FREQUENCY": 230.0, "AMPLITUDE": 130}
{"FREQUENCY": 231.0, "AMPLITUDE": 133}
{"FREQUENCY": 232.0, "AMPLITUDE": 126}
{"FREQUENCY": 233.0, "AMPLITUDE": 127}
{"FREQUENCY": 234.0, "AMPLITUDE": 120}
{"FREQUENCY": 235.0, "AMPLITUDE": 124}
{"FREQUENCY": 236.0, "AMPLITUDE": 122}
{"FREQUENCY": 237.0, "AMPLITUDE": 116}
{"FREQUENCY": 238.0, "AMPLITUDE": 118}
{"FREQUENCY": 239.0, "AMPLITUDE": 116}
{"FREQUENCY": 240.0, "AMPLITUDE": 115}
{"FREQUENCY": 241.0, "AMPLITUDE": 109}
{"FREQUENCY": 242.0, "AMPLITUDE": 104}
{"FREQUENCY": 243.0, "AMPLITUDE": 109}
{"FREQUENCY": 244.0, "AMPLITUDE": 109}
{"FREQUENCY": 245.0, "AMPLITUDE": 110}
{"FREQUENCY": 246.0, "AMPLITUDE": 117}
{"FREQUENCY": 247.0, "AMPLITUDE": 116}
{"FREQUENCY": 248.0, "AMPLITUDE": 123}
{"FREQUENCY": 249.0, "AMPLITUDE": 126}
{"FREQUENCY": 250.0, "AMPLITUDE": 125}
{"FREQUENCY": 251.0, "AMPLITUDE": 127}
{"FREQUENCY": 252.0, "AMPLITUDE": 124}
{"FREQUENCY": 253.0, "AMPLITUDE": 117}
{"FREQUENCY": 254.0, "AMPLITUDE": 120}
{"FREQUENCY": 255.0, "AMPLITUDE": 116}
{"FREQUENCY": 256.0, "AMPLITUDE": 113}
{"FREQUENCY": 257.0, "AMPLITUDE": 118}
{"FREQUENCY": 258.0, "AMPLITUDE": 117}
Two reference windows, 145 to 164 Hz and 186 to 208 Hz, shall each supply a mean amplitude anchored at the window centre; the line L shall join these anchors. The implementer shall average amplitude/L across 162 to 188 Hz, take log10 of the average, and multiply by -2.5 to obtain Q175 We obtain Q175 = 0.06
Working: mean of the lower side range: 137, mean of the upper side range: 134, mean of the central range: 128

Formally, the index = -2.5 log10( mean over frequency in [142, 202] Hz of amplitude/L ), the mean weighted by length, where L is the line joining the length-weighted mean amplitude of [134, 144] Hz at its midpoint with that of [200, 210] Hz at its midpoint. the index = 0.109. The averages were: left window 152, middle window 133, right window 142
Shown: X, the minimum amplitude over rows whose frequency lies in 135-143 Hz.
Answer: 143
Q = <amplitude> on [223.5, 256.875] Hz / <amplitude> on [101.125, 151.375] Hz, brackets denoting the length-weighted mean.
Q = 0.8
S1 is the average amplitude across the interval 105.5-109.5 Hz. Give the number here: 173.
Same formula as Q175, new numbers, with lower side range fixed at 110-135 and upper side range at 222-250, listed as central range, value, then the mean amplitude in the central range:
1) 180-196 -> 0.08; 126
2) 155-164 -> 0.11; 131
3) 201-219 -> -0.07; 137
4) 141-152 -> -0.03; 153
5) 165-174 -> 0.07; 133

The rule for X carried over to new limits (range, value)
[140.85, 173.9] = 119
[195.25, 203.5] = 130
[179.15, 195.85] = 118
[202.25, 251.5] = 104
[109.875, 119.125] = 151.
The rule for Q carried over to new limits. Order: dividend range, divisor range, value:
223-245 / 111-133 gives 0.76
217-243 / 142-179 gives 0.89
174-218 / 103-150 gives 0.83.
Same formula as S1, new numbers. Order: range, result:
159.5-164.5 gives 139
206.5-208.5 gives 152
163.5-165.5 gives 140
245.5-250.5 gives 121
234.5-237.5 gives 121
